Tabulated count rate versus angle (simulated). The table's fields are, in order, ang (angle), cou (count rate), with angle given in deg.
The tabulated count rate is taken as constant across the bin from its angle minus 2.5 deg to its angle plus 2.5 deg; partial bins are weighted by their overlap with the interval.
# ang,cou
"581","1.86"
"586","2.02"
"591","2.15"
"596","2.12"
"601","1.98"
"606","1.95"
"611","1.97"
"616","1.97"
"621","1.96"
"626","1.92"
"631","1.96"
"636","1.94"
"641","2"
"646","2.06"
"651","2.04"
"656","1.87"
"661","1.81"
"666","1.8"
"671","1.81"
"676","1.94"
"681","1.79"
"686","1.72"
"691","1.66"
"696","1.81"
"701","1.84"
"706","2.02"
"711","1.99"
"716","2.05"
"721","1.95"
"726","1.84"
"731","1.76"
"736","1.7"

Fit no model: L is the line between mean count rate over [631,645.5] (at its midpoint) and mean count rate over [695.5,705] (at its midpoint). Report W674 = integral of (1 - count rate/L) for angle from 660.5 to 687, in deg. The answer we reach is 1.3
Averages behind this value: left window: 1.98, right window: 1.86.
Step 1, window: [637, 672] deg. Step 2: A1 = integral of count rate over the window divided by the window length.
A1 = 1.92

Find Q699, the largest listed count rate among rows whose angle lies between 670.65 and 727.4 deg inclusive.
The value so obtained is 2.05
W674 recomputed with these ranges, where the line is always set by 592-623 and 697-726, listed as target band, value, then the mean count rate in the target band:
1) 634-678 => 1.3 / 1.92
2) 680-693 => 1.6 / 1.72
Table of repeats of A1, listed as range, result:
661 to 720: 1.86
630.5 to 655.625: 1.99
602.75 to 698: 1.89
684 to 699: 1.73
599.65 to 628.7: 1.96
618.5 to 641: 1.95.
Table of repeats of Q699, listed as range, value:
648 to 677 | 2.04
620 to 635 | 1.96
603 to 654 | 2.06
